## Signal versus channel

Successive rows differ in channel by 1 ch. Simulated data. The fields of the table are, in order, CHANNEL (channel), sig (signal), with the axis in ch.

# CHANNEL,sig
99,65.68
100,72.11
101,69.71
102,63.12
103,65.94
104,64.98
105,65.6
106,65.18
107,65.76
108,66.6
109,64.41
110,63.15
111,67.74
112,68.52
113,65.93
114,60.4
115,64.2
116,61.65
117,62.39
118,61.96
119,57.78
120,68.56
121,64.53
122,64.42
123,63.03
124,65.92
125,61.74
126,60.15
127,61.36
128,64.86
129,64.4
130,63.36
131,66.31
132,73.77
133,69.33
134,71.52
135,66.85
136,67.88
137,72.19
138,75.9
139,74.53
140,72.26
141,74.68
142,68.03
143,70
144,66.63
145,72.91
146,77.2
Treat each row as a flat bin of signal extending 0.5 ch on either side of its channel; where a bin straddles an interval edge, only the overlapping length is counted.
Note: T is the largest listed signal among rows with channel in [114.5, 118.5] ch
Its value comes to 64.2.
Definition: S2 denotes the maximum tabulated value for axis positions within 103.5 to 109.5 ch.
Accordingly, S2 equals 66.6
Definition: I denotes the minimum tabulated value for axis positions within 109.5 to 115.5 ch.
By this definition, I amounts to 60.4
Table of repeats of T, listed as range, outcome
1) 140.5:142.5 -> 74.68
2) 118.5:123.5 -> 68.56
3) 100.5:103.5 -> 69.71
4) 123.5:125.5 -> 65.92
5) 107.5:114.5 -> 68.52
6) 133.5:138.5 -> 75.9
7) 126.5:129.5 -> 64.86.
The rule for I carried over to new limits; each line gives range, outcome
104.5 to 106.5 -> 65.18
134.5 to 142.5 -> 66.85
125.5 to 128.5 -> 60.15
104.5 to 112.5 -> 63.15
